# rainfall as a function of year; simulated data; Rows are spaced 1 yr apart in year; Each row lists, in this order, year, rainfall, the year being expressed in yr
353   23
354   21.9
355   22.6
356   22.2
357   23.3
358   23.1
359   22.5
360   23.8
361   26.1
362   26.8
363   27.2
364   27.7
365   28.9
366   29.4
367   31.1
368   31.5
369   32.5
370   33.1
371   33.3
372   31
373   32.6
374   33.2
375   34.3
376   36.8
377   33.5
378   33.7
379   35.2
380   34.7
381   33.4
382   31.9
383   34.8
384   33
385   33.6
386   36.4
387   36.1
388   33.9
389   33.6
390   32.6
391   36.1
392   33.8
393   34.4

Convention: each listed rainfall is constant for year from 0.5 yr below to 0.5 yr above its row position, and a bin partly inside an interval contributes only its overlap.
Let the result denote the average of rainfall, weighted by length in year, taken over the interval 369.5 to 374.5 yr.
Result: 32.6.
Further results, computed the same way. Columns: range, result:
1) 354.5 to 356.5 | 22.4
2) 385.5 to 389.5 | 35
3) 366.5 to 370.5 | 32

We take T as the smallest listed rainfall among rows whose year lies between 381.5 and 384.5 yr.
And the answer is 31.9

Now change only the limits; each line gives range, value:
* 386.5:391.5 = 32.6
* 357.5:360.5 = 22.5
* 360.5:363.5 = 26.1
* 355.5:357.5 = 22.2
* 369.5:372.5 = 31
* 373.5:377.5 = 33.2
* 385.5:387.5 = 36.1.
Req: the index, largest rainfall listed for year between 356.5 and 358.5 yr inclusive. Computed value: 23.3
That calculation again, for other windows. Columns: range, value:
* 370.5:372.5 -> 33.3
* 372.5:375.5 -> 34.3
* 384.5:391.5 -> 36.4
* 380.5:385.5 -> 34.8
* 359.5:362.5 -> 26.8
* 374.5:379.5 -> 36.8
